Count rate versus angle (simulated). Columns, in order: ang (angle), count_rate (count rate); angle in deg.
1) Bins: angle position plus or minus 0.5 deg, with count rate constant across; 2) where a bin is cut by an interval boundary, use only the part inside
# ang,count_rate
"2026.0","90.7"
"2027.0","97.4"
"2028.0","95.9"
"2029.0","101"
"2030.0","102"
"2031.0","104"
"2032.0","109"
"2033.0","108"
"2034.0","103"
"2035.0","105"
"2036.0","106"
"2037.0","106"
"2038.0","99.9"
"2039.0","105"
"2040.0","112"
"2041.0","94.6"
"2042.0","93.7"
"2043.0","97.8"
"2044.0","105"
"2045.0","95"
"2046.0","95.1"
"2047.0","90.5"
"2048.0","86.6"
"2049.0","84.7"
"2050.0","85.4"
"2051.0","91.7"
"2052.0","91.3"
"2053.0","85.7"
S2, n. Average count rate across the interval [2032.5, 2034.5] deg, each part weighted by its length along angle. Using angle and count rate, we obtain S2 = 106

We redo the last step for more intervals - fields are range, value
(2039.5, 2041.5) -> 103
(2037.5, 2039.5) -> 102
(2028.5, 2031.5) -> 102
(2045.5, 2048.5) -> 90.7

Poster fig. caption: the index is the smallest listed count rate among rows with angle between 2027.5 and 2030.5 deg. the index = 95.9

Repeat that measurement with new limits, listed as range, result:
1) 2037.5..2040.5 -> 99.9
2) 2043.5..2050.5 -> 84.7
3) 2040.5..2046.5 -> 93.7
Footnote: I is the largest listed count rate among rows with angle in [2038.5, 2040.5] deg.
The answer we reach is 112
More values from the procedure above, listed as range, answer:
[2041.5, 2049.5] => 105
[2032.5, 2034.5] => 108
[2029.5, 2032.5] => 109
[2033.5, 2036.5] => 106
